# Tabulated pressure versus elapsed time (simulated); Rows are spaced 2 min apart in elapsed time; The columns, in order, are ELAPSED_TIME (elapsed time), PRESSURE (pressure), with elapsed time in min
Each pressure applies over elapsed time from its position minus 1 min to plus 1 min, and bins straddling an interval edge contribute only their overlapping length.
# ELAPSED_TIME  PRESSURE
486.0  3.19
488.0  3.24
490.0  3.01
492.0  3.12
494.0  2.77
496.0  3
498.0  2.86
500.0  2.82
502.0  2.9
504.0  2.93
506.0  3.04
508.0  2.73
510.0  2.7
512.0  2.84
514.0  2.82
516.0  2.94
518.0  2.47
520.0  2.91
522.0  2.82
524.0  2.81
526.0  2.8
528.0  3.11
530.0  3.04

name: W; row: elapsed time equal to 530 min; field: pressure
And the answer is 3.04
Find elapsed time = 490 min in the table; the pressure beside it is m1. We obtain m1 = 3.01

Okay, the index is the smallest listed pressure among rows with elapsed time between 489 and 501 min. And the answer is 2.77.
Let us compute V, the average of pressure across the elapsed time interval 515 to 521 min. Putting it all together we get 2.77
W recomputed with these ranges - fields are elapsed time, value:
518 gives 2.47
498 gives 2.86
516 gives 2.94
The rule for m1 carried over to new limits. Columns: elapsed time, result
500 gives 2.82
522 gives 2.82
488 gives 3.24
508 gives 2.73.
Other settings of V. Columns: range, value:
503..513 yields 2.85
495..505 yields 2.9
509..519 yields 2.75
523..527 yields 2.8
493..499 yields 2.88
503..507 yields 2.99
